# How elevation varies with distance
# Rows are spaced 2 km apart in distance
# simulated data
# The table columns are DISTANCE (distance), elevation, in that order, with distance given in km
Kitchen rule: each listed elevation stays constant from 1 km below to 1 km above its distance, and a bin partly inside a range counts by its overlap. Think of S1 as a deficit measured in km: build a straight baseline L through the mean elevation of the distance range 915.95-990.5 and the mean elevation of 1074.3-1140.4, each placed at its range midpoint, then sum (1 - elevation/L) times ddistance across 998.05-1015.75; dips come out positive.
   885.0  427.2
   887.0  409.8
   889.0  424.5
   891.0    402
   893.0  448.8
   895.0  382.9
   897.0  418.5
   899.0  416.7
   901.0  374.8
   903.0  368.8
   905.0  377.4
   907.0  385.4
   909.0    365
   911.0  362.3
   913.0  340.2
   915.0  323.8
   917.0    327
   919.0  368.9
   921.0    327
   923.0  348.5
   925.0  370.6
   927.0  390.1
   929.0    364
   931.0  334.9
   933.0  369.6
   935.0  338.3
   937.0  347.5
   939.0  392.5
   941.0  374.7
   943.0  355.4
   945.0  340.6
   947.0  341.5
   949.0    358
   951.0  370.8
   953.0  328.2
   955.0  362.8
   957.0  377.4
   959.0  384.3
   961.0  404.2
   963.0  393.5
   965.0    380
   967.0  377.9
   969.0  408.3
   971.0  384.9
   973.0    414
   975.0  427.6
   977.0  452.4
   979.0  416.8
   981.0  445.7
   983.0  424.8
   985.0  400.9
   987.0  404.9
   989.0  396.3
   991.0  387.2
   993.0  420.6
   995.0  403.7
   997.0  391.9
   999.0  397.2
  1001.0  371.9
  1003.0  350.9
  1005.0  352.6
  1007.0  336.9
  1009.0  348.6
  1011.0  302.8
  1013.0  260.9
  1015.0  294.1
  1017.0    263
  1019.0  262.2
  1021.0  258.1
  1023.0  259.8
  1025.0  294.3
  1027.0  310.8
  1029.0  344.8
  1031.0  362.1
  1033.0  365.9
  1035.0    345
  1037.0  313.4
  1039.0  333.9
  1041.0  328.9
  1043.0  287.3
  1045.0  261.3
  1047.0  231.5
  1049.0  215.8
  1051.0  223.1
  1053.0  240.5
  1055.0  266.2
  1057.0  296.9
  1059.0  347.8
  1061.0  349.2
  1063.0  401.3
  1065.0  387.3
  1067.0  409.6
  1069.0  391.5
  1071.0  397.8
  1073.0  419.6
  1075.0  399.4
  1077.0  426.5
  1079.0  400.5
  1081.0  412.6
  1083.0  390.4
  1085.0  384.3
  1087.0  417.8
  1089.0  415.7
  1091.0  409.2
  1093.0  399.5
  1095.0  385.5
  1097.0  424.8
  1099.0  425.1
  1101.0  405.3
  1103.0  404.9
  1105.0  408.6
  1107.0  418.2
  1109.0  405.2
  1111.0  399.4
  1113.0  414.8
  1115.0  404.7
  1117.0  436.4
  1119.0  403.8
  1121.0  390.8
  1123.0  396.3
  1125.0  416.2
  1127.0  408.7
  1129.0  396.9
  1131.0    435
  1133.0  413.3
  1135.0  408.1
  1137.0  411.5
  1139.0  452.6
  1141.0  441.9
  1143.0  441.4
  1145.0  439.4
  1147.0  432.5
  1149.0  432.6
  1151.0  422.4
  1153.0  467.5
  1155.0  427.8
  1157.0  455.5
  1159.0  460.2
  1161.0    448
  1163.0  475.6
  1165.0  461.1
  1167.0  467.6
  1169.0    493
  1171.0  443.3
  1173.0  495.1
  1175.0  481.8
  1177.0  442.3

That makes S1 2.4 km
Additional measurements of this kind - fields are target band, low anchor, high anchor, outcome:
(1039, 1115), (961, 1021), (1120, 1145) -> 6.4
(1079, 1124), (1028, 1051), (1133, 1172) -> -3.0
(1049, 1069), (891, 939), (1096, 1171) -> 4.2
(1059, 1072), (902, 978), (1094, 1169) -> 0.7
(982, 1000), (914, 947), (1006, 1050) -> -4.7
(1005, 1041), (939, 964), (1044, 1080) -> 3.8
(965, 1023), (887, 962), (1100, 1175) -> 3.1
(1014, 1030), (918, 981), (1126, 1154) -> 4.4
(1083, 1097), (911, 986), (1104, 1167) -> 0.4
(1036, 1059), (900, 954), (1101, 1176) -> 7.1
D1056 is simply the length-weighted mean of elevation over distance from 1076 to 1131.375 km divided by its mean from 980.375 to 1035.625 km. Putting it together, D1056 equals 1.17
